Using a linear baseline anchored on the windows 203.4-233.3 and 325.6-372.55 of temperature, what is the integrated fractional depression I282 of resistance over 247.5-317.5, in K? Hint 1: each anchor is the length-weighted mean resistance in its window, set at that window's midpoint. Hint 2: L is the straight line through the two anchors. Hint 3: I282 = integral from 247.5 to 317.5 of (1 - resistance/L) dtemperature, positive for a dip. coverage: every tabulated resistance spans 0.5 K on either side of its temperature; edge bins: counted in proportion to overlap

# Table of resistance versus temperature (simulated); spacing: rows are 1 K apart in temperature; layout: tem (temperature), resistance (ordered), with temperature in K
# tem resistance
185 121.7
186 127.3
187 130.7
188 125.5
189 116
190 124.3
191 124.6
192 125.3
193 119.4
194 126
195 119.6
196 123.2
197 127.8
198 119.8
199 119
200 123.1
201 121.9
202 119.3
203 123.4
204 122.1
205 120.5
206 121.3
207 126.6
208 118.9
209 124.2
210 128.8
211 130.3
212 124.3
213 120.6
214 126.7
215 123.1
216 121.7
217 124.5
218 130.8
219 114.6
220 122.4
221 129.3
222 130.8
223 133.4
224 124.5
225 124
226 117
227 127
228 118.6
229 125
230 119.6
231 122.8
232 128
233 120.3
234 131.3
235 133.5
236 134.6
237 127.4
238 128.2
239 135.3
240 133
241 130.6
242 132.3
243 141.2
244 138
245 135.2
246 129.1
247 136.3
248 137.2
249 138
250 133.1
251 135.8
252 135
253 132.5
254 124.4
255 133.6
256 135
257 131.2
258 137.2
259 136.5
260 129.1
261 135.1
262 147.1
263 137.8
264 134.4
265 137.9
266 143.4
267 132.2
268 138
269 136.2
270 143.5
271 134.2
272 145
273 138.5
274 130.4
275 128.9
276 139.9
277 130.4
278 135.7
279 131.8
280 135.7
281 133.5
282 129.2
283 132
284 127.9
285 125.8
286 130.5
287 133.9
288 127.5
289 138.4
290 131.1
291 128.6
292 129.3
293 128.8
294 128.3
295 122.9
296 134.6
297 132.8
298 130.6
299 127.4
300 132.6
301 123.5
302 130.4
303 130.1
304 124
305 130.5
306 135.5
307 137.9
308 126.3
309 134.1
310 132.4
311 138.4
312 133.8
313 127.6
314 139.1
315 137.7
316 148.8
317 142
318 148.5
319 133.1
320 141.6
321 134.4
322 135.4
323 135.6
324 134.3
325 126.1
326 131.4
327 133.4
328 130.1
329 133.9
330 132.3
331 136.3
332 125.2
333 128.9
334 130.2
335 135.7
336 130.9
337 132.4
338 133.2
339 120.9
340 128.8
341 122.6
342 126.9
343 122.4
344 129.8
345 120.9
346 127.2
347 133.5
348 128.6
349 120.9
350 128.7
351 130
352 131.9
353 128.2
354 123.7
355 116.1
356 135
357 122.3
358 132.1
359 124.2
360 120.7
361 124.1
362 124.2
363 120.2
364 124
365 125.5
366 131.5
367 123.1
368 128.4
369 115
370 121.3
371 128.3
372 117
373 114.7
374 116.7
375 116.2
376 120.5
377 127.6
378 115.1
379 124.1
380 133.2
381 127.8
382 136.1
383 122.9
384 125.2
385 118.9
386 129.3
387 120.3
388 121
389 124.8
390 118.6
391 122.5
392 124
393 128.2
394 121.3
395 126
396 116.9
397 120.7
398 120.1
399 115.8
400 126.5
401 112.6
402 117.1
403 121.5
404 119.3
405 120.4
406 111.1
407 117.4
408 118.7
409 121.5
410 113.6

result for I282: -4.5 K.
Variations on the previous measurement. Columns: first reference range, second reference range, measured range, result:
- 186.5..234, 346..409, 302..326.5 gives -2.29 K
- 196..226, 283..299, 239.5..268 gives -1.78 K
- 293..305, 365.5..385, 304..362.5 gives -2.04 K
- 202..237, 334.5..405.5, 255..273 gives -1.82 K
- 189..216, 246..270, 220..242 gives 0.36 K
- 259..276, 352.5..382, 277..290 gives 0.31 K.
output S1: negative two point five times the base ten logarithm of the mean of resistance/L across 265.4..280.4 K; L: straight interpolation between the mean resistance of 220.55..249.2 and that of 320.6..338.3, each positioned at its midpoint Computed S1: -0.05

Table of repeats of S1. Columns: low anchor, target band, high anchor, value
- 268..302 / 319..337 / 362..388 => -0.04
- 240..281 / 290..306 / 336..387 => 0.02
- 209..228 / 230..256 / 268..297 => -0.03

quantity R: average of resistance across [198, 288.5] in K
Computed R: 130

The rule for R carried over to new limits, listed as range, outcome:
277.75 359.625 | 131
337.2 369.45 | 126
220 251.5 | 130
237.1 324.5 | 134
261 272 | 139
